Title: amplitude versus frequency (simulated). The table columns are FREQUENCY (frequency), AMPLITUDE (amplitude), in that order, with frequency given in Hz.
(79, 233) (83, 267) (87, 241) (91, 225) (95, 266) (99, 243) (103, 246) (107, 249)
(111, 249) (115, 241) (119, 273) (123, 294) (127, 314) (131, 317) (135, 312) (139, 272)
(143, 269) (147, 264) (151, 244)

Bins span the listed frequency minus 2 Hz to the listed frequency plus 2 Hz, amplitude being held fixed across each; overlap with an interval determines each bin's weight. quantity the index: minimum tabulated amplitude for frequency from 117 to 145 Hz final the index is 269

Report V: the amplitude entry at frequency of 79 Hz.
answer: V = 233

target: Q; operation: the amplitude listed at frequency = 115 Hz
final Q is 241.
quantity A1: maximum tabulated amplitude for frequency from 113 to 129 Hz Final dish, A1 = 314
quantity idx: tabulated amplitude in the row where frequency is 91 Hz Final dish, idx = 225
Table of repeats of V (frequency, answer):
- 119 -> 273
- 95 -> 266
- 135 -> 312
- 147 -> 264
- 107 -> 249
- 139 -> 272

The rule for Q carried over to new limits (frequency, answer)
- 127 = 314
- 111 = 249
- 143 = 269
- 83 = 267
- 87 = 241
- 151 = 244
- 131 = 317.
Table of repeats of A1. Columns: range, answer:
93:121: 273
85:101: 266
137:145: 272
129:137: 317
